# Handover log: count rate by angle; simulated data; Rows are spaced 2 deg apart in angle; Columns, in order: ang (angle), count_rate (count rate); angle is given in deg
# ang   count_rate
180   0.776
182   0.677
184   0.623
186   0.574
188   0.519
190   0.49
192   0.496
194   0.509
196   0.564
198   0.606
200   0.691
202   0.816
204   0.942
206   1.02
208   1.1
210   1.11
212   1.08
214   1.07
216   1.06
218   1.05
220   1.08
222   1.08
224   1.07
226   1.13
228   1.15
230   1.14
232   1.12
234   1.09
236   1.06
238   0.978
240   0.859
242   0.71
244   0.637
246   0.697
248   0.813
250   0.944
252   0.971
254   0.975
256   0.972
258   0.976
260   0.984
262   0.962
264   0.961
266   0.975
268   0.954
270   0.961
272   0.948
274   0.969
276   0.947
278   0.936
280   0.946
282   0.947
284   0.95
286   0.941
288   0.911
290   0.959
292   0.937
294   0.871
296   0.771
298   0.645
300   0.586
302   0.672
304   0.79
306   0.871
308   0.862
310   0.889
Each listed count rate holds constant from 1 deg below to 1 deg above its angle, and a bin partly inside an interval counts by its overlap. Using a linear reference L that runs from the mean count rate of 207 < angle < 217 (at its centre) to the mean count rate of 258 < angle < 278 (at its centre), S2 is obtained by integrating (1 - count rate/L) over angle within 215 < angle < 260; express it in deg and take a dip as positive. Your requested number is 2.2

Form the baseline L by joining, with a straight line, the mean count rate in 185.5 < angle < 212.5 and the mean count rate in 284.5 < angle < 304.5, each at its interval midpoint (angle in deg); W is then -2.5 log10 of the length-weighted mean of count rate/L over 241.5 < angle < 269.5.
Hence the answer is -0.15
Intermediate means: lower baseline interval 0.748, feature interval 0.9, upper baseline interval 0.812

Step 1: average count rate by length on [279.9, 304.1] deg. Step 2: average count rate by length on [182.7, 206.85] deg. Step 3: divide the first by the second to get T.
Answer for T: 1.3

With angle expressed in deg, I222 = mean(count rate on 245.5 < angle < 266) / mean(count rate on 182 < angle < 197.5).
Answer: 1.70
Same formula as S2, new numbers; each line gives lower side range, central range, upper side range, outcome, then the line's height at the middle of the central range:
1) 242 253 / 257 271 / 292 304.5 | -3.33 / 0.782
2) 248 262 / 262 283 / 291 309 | -1.58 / 0.888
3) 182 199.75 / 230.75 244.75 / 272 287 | -3.10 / 0.766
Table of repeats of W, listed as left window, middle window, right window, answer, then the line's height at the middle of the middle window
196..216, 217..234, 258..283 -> -0.18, 0.935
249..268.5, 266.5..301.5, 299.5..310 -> -0.03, 0.863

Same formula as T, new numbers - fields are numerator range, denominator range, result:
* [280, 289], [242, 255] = 1.13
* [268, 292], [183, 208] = 1.41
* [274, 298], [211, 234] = 0.83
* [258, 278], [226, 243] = 0.94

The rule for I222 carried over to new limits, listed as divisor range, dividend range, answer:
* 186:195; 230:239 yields 2.09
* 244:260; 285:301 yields 0.92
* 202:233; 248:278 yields 0.89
